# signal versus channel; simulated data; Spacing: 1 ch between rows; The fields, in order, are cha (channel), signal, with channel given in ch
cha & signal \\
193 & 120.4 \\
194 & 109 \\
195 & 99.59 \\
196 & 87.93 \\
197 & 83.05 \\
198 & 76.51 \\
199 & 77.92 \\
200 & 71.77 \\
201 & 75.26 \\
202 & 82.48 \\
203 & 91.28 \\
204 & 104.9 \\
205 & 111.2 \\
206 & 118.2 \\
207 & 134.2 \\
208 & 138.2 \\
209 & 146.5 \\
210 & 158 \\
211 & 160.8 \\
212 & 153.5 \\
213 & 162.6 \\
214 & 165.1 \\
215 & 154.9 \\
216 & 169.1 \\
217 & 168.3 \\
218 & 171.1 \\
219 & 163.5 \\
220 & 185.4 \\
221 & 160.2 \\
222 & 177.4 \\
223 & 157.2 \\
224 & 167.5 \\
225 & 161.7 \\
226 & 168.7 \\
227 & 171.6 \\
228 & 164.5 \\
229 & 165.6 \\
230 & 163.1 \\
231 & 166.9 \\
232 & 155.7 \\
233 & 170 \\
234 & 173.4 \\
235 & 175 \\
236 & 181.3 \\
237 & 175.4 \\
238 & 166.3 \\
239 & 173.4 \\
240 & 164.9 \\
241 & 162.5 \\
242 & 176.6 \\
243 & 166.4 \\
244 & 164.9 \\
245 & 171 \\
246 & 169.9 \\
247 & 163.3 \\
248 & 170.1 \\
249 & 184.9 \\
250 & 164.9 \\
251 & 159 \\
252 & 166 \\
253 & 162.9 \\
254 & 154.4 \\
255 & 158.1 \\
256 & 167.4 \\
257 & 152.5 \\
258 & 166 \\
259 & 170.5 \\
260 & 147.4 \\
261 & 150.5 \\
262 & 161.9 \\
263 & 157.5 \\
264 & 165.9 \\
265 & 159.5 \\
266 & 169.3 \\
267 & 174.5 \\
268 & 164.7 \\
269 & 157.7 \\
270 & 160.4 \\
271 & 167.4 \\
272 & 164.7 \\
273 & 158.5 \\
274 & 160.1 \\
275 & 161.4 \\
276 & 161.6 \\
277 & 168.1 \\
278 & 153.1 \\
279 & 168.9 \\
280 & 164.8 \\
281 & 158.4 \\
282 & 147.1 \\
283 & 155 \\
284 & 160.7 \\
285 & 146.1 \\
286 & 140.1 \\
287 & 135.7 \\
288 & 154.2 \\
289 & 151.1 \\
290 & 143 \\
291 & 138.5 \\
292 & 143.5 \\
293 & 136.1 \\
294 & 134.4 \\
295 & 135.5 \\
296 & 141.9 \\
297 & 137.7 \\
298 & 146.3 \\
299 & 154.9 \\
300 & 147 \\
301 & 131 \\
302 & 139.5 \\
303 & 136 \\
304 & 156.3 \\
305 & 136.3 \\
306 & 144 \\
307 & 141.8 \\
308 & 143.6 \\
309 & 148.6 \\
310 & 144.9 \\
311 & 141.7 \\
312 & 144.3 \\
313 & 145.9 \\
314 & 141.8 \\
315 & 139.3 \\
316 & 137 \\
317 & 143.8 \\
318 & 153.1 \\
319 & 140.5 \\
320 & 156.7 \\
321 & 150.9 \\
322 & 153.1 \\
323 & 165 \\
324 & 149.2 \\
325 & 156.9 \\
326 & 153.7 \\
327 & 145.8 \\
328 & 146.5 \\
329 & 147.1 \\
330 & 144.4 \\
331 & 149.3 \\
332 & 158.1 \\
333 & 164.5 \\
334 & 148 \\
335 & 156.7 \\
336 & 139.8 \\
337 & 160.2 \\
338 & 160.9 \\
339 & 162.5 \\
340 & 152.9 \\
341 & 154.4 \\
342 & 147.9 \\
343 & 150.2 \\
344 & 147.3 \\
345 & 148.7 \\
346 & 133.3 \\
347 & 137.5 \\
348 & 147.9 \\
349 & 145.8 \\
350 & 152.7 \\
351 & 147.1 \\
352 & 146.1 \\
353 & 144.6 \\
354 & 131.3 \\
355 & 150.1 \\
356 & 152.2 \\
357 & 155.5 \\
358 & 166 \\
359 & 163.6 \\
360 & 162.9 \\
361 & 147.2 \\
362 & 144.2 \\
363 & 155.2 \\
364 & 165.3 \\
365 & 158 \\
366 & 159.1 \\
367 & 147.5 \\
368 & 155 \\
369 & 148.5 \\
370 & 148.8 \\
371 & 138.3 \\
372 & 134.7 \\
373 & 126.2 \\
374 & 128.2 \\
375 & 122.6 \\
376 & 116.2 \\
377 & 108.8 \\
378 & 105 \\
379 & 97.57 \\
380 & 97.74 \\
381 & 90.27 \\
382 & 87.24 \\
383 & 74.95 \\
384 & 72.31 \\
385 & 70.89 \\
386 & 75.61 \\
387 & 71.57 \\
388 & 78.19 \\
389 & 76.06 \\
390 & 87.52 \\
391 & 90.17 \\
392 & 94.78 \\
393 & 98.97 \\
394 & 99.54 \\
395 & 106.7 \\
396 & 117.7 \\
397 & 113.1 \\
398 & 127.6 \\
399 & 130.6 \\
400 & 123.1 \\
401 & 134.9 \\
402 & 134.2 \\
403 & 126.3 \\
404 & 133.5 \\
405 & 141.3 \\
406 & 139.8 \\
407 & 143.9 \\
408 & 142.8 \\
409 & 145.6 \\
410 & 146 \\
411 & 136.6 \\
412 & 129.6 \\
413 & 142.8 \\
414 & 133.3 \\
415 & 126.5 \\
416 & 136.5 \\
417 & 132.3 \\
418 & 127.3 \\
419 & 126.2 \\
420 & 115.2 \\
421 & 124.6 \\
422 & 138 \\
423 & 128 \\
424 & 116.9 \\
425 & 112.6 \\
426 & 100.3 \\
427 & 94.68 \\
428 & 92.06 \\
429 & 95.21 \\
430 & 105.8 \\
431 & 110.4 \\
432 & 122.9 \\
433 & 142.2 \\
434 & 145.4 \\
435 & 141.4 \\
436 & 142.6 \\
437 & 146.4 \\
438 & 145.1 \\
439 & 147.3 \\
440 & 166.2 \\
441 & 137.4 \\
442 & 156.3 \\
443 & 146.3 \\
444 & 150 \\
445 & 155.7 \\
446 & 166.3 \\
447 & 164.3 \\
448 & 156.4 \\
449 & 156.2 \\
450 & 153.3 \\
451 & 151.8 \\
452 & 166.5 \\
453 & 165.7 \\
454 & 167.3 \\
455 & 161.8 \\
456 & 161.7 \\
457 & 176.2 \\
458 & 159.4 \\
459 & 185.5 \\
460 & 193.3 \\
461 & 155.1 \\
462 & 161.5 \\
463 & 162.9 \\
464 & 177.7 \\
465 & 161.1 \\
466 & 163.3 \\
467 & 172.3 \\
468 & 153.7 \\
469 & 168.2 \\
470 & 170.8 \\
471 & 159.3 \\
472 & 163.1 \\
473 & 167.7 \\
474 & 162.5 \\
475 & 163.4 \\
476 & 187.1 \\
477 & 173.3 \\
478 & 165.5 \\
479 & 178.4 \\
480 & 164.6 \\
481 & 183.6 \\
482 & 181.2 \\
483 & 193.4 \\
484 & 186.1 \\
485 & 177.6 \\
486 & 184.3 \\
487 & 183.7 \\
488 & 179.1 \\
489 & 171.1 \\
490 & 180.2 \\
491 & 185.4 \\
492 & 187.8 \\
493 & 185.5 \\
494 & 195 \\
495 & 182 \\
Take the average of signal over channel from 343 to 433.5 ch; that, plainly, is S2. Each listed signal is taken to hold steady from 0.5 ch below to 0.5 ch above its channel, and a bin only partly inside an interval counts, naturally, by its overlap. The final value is 126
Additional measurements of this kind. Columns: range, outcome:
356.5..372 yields 154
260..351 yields 151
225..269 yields 166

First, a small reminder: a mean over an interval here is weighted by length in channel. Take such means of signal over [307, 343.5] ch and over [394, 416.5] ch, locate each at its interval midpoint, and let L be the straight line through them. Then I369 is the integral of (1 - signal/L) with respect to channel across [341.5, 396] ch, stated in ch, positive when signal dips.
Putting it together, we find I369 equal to 5.6 ch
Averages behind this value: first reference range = 150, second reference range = 132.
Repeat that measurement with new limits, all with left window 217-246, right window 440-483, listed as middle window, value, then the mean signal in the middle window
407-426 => 4.04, 131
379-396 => 8.10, 87.1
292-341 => 5.90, 147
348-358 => 1.12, 148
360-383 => 4.99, 130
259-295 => 2.69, 155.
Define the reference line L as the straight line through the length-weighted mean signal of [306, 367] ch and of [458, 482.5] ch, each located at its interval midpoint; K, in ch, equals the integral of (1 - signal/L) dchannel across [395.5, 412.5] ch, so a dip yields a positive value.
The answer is 2.8 ch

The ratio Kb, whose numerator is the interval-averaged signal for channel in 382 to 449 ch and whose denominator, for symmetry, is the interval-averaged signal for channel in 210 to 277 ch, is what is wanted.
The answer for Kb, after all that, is 0.75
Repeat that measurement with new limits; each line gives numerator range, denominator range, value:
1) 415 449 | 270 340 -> 0.89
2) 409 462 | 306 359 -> 0.95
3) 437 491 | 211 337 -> 1.06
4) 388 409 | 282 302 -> 0.82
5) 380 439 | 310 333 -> 0.79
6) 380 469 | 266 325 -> 0.88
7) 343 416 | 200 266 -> 0.81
